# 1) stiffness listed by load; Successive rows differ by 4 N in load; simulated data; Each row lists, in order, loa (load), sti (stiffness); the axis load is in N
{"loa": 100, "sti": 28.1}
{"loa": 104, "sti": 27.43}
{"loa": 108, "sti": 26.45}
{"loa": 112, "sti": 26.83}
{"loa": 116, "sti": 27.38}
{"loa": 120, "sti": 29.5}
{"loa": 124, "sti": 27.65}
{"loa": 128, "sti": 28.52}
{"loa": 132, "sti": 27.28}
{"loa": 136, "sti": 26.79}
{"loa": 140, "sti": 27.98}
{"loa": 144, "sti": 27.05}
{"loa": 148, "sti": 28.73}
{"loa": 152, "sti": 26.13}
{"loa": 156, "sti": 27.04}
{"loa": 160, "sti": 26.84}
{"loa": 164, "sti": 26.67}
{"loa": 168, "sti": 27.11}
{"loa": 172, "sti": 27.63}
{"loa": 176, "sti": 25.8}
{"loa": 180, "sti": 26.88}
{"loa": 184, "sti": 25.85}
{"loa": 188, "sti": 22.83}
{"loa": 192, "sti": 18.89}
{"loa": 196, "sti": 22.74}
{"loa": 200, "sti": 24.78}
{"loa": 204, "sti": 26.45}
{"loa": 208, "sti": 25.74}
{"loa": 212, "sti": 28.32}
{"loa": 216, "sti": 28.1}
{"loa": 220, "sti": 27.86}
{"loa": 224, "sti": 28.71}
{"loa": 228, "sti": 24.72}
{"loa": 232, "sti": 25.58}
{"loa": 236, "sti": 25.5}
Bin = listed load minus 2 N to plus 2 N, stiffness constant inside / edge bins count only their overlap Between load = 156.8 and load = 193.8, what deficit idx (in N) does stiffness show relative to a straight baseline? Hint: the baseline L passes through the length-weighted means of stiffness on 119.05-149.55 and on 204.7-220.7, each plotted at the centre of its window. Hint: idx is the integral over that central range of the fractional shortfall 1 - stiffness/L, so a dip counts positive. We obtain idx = 2.9 N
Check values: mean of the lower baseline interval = 27.9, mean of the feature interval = 25.5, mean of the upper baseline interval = 27.4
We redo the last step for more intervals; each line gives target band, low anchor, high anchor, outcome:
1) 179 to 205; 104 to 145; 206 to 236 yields 3.1 N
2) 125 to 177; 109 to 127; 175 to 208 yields -2.0 N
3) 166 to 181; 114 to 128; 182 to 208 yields -1.1 N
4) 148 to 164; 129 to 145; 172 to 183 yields 0.0 N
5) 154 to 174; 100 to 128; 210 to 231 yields 0.4 N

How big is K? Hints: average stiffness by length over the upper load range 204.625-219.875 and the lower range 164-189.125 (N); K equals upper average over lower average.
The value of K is 1.0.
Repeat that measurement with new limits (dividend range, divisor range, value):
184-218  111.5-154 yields 0.90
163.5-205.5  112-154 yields 0.90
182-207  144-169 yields 0.87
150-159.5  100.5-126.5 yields 0.96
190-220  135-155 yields 0.92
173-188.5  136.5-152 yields 0.93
